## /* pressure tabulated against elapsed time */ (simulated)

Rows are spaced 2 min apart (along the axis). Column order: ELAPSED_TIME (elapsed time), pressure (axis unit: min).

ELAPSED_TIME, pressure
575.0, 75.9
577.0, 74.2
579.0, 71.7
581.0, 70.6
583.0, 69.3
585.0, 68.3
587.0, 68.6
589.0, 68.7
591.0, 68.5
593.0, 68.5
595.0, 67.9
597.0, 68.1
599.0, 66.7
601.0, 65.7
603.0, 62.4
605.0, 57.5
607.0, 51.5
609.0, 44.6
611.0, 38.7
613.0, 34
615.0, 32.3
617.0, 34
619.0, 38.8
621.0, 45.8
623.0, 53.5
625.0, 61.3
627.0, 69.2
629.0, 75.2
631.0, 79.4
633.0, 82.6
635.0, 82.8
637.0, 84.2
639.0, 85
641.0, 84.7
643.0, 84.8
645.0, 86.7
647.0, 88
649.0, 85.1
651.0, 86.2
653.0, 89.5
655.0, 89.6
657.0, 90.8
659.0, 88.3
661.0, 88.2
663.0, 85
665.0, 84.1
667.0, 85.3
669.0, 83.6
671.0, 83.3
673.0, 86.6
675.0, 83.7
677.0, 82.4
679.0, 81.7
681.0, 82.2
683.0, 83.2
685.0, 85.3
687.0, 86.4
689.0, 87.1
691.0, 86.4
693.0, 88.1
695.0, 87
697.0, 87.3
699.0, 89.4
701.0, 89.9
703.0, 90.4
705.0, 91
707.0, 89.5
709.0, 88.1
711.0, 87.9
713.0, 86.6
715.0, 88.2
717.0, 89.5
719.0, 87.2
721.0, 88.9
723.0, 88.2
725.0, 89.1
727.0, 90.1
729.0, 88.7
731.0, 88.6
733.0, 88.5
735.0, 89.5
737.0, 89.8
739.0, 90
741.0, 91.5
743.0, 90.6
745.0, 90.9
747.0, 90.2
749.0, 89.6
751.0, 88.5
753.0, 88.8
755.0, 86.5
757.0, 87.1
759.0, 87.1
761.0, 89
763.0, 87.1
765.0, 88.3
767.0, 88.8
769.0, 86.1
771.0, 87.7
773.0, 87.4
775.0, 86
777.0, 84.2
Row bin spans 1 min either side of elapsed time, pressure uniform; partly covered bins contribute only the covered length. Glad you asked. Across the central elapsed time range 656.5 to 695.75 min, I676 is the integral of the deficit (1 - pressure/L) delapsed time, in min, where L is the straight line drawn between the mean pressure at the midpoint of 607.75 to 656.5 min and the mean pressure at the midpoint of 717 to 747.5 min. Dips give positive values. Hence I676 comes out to -4.0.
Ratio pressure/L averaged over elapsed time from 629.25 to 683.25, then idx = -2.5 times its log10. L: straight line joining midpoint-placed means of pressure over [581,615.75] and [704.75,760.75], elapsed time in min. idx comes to -0.18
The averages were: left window 59.4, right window 88.9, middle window 85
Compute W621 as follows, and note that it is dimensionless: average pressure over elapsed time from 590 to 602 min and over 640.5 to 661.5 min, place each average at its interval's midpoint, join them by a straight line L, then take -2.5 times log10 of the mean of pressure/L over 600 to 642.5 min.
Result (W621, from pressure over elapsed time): 0.268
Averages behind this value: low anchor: 67.6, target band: 60.4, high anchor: 87.5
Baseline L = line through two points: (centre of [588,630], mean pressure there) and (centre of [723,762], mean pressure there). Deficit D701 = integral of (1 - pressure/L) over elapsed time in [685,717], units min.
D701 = -3.8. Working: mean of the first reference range 55.9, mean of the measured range 88.2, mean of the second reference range 89.1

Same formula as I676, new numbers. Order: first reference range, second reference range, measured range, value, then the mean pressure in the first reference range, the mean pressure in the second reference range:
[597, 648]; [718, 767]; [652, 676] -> -4.70 min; 63.7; 88.9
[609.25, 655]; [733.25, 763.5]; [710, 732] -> -1.11 min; 68.3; 89.1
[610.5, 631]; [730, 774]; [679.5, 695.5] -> -3.64 min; 50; 88.7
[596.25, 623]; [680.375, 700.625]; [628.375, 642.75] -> -4.97 min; 49.2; 86.4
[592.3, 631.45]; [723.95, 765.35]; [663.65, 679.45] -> -3.03 min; 55.3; 89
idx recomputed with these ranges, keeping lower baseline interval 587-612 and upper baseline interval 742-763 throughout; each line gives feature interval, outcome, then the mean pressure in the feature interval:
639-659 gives -0.24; 87.2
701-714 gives -0.11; 89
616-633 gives 0.13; 58.6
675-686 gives -0.10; 83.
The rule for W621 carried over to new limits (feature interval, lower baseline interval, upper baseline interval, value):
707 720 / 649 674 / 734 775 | 0.00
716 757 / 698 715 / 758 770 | -0.01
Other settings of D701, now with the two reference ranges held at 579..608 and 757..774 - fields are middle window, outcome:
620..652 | -2.51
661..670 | -1.18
